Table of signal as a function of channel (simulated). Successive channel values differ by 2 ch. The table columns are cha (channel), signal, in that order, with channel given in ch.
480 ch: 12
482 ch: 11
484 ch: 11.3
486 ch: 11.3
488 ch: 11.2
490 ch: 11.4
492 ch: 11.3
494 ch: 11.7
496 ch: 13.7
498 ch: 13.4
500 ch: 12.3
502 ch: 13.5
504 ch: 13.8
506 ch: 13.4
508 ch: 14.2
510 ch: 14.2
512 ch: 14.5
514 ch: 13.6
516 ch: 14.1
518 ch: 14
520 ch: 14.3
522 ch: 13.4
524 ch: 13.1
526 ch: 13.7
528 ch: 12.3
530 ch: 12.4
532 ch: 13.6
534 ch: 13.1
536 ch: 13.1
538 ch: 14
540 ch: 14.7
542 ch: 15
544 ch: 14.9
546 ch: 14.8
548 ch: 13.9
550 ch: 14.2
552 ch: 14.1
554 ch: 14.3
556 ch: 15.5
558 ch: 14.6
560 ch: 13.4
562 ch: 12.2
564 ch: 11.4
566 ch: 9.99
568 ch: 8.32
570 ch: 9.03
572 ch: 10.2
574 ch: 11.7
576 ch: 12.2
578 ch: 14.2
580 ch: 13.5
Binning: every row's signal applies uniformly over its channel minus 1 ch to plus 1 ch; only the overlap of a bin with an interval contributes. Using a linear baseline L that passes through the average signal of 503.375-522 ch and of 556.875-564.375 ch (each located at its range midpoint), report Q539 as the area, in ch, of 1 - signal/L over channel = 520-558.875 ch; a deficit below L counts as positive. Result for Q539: -1.4 ch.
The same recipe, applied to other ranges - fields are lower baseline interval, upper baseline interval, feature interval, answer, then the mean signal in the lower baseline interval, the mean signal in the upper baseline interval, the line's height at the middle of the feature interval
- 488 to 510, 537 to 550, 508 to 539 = 0.4 ch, 12.9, 14.5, 13.8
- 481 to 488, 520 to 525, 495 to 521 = -2.4 ch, 11.2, 13.5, 12.6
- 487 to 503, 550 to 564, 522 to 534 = 0.1 ch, 12.3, 13.8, 13.1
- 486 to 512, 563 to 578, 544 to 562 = -4.9 ch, 12.8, 10.7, 11.2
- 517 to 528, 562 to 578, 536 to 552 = -2.7 ch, 13.6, 10.8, 12.3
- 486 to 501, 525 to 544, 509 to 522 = -1.2 ch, 12.1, 13.6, 12.9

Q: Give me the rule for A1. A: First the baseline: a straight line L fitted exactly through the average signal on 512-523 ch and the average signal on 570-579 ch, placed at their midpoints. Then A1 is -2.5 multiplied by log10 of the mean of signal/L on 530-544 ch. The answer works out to -0.06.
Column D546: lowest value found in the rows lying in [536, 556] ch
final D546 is 13.1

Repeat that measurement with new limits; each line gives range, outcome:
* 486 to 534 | 11.2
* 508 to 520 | 13.6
